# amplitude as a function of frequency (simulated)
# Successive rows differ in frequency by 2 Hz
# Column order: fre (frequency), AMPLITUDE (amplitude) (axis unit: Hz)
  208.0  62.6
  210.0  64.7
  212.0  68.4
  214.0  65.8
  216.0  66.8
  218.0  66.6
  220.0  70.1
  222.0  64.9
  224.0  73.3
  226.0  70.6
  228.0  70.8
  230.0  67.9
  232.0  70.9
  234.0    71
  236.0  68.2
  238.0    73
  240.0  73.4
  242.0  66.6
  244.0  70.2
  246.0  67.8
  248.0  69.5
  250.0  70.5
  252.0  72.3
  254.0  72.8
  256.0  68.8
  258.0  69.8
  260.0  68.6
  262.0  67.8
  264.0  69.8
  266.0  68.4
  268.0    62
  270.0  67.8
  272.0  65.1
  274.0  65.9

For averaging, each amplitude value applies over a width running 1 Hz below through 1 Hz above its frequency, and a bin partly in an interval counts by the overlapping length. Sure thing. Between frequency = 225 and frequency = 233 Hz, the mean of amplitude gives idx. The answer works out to 70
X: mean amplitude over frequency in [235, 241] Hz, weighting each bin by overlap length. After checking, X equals 71.5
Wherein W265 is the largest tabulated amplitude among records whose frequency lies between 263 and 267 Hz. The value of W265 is 69.8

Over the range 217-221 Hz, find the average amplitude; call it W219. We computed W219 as 68.3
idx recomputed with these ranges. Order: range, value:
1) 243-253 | 70.1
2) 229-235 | 69.9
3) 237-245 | 70.8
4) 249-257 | 71.1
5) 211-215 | 67.1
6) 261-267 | 68.7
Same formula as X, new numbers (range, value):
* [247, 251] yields 70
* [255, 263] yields 68.8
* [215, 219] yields 66.7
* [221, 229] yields 69.9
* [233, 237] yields 69.6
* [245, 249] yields 68.7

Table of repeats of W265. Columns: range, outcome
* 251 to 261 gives 72.8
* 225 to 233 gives 70.9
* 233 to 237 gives 71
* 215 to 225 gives 73.3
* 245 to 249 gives 69.5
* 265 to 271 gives 68.4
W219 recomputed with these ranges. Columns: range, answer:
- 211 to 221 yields 67.5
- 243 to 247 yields 69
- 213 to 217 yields 66.3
